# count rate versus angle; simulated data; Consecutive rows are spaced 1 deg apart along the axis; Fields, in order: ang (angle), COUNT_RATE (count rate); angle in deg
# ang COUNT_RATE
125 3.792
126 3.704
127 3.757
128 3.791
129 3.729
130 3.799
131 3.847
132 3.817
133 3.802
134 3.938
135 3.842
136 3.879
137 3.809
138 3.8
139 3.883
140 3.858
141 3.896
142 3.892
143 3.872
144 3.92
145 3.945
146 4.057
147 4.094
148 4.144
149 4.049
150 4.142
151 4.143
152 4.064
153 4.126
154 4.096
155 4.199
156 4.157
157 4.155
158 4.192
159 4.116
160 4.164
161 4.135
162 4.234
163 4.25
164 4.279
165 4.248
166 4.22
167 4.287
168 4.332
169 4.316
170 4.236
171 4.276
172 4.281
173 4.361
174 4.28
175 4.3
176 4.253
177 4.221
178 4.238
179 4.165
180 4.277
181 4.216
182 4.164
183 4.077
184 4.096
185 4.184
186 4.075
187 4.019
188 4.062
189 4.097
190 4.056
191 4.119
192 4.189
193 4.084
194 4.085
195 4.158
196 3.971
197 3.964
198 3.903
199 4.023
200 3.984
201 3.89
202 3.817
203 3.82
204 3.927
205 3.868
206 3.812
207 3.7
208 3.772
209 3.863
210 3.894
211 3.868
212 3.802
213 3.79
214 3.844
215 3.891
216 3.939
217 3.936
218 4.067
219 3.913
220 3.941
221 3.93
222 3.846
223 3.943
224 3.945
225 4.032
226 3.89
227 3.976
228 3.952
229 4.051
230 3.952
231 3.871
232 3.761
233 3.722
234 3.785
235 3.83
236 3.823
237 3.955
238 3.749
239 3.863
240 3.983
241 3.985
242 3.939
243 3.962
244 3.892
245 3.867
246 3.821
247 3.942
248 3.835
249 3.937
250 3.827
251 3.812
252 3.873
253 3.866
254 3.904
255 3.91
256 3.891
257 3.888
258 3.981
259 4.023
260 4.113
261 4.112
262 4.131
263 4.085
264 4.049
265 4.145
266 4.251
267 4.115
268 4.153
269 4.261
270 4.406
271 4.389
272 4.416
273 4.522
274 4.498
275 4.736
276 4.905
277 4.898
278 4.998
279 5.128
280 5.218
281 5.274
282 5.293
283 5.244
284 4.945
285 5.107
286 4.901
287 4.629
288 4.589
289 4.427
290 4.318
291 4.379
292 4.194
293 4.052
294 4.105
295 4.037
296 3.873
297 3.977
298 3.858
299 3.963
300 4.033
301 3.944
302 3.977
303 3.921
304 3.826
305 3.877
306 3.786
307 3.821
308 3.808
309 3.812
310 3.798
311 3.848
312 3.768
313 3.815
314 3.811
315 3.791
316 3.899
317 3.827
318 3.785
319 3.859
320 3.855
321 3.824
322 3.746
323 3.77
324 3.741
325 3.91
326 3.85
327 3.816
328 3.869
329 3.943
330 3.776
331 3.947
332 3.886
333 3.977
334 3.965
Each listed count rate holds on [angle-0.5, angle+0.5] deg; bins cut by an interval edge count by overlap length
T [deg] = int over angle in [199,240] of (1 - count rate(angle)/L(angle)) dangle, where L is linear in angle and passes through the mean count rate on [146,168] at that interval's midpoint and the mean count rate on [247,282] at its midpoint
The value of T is 3.4 deg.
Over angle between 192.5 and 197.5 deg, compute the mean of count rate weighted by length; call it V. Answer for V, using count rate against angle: 4.05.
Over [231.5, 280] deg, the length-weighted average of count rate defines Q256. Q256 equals 4.11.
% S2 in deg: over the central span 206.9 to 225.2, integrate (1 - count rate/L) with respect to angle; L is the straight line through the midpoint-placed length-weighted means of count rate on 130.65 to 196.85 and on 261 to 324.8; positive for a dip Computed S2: 1.15 deg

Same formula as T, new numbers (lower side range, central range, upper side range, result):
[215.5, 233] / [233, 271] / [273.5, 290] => 3.7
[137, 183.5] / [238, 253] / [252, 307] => 1.3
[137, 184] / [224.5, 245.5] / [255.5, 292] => 2.3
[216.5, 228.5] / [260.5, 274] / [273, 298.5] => 0.6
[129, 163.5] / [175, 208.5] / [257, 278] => 0.6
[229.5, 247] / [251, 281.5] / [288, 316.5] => -3.2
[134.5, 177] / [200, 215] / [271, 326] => 1.1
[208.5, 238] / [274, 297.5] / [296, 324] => -4.8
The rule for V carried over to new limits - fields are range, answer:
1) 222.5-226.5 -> 3.95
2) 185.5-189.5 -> 4.06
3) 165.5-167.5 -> 4.25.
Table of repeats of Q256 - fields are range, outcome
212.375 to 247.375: 3.9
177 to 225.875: 3.99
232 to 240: 3.82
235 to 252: 3.88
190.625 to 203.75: 4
